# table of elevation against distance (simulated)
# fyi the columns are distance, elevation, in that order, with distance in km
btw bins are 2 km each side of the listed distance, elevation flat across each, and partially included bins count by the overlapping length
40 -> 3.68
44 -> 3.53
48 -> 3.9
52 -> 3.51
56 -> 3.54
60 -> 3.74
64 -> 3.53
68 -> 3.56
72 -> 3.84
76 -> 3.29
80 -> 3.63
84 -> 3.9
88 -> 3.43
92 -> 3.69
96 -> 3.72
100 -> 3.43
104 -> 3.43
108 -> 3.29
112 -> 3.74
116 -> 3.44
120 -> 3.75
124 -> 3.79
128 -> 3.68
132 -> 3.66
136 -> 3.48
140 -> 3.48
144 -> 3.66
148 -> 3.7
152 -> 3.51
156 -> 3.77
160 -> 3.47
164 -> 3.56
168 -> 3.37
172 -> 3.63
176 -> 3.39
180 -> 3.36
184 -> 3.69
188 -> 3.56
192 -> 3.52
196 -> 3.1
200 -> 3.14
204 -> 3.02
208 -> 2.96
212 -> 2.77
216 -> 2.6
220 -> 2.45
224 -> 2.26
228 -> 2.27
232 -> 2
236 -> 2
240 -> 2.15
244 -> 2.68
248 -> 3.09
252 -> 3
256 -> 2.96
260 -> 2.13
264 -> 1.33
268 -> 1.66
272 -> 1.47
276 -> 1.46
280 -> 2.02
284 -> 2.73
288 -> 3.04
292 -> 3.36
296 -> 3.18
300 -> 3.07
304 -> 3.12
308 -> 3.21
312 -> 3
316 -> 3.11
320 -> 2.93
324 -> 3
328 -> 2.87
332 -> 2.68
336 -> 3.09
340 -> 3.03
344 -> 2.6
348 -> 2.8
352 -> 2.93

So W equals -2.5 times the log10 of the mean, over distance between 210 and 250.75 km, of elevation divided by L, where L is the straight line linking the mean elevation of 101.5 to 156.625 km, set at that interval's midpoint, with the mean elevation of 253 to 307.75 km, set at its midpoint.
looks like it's 0.16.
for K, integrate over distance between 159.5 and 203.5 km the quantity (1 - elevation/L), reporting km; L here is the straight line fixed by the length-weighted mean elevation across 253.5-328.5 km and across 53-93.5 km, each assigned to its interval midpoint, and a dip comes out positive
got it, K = -4.3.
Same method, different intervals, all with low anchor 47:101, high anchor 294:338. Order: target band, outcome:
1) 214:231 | 4.6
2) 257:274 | 7.7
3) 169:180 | -0.3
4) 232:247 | 4.3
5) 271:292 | 5.5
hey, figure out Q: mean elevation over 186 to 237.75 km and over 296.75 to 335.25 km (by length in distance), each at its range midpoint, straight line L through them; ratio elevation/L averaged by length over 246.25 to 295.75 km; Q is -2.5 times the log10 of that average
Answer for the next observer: 0.21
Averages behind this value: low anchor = 2.75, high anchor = 3.01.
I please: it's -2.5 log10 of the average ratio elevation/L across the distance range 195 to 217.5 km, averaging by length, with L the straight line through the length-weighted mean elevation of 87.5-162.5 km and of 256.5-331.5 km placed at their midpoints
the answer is 0.07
